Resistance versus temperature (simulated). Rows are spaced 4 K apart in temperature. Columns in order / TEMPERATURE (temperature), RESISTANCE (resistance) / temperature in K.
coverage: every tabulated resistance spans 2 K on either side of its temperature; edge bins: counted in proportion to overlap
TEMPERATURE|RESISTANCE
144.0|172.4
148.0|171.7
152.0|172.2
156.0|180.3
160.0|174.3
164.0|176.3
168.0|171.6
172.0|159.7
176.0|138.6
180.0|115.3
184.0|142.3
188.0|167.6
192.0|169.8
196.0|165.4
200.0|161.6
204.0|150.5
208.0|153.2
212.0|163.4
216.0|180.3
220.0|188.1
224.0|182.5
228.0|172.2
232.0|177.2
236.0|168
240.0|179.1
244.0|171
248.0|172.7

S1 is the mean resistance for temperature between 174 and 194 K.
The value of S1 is 147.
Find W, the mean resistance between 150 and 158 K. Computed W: 176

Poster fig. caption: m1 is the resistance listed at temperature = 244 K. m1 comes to 171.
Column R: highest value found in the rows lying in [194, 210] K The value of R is 165.4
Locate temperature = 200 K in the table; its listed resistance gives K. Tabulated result 161.6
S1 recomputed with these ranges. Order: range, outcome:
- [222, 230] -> 177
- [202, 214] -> 156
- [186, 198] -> 168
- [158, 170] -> 174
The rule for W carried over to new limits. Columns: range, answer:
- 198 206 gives 156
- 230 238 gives 173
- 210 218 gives 172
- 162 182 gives 152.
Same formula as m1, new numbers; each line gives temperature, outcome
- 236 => 168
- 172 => 159.7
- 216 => 180.3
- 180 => 115.3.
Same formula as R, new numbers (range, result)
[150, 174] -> 180.3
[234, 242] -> 179.1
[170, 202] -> 169.8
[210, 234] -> 188.1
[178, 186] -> 142.3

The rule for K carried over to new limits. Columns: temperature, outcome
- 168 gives 171.6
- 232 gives 177.2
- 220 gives 188.1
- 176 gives 138.6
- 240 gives 179.1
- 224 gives 182.5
